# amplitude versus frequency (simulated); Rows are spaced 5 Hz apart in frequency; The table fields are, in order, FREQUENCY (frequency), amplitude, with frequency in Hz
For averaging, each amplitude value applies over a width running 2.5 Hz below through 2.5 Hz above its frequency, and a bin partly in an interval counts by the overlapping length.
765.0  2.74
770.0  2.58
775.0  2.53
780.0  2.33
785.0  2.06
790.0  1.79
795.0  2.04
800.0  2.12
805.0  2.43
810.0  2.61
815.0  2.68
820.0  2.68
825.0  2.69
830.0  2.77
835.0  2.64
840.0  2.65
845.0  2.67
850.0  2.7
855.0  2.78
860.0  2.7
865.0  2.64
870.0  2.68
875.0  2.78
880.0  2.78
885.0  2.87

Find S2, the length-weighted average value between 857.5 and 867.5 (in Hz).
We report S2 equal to 2.67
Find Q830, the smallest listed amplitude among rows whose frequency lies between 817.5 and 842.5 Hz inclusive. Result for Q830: 2.64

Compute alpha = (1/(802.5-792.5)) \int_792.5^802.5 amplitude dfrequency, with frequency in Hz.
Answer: 2.08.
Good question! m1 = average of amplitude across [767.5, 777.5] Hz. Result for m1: 2.55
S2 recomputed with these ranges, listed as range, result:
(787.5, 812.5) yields 2.2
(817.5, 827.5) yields 2.69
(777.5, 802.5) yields 2.07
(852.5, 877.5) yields 2.72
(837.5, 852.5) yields 2.67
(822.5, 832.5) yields 2.73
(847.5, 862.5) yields 2.73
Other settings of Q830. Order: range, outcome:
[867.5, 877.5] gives 2.68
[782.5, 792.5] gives 1.79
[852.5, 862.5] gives 2.7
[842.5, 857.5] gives 2.67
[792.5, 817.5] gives 2.04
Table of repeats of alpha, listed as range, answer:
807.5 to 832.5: 2.69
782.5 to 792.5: 1.93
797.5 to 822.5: 2.5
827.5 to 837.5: 2.71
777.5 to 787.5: 2.2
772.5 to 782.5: 2.43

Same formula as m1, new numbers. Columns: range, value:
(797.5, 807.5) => 2.27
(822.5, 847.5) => 2.68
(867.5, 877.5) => 2.73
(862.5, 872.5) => 2.66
